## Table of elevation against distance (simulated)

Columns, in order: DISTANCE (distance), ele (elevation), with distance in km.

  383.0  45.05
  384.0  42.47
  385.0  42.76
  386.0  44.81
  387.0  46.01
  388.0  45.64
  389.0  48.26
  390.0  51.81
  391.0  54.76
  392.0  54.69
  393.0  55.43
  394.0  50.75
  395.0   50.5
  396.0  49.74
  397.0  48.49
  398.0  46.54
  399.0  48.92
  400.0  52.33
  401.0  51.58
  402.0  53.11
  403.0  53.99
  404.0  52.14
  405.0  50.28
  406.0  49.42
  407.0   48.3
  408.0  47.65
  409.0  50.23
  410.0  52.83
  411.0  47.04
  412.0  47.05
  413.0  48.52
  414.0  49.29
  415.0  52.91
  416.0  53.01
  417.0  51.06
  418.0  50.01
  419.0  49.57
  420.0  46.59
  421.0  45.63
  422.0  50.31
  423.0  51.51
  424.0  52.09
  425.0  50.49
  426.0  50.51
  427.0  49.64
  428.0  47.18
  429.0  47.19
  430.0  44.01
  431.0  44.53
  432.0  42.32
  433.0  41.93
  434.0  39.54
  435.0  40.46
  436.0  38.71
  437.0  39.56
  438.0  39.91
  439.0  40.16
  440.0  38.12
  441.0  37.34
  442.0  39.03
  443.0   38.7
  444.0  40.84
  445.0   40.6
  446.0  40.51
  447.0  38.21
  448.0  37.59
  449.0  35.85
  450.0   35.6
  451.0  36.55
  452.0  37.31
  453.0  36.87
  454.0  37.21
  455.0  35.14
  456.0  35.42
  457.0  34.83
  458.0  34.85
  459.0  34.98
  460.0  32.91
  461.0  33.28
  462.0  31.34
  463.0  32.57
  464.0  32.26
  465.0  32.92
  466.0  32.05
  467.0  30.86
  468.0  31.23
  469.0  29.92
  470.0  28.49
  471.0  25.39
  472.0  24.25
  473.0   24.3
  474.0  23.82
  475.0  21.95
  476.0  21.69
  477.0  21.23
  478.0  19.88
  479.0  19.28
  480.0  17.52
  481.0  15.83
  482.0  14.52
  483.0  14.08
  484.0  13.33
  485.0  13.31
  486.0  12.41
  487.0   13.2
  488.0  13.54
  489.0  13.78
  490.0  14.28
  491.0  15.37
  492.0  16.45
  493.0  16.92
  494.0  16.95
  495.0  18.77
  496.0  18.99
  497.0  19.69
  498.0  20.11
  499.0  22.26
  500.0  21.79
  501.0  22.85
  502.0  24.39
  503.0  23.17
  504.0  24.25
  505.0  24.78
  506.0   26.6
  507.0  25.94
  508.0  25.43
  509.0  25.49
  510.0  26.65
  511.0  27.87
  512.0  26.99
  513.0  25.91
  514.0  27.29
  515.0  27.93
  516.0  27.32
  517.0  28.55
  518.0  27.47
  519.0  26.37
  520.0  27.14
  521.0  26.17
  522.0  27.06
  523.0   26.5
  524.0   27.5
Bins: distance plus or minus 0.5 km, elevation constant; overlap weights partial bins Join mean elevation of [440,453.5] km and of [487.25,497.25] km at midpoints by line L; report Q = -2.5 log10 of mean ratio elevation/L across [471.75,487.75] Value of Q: 0.25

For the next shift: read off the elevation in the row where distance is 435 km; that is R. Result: 40.46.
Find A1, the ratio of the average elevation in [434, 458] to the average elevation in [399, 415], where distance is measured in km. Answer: 0.76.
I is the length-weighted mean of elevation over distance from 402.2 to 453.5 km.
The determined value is 44.9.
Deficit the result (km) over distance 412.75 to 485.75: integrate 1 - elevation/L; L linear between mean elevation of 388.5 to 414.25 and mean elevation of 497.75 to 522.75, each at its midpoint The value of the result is 8.0 km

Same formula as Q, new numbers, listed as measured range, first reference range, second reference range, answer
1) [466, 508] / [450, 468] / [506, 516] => 0.41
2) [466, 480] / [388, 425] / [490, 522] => 0.30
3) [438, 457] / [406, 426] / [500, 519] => 0.11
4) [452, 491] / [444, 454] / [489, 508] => 0.22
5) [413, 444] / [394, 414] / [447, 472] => -0.06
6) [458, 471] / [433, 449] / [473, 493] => -0.19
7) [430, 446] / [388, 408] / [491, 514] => 0.00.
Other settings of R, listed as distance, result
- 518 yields 27.47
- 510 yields 26.65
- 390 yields 51.81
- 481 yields 15.83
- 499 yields 22.26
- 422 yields 50.31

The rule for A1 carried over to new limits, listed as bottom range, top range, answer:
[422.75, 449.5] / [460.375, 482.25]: 0.61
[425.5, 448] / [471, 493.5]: 0.42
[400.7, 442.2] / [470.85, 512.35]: 0.43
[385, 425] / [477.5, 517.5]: 0.41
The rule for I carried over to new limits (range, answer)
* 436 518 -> 27.2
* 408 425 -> 49.8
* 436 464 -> 36.8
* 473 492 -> 16.8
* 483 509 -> 19.2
